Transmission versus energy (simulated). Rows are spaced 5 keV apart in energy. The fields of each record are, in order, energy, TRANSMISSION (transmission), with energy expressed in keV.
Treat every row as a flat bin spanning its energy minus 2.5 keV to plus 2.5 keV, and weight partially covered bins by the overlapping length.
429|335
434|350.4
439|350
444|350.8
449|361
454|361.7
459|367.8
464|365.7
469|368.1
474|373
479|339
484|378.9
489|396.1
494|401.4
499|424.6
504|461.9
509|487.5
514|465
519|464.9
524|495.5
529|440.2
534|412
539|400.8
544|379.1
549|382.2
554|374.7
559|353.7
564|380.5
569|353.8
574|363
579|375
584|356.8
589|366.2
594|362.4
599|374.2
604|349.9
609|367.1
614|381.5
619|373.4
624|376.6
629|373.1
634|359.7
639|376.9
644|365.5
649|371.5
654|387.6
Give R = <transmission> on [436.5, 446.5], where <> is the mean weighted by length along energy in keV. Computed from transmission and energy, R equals 350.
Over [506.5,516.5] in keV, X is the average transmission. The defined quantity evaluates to 476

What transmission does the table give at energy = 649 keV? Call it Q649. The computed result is 371.5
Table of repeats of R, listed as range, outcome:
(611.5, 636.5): 373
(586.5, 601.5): 368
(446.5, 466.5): 364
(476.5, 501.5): 388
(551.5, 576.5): 365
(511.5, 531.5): 466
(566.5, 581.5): 364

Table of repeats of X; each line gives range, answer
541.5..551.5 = 381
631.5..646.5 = 367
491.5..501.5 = 413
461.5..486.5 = 365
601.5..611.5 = 358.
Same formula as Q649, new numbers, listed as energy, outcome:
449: 361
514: 465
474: 373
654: 387.6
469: 368.1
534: 412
